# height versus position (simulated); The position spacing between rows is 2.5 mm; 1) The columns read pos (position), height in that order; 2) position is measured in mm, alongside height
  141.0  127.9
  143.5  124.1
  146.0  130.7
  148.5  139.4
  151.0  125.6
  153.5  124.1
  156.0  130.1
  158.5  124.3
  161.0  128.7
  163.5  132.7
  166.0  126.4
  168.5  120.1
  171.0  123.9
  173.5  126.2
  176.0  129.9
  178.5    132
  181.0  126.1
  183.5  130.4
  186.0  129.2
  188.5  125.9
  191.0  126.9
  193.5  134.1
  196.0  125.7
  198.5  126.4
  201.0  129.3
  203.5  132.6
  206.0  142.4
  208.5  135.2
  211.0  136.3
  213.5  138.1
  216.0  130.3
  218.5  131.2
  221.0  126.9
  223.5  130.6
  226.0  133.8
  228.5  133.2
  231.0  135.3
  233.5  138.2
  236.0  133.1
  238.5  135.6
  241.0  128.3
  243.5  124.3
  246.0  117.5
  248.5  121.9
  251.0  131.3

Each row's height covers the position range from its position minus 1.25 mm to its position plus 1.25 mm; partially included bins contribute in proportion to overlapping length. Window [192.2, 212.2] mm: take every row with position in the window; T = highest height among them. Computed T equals 142.4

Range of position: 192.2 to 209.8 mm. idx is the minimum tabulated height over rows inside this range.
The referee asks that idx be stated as 125.7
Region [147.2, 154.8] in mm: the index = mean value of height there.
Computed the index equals 130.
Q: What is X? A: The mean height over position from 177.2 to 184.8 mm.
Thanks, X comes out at 130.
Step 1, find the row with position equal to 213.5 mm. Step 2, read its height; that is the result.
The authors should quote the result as 138.1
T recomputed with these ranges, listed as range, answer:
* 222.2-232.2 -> 135.3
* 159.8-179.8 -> 132.7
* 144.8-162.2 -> 139.4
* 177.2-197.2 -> 134.1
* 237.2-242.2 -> 135.6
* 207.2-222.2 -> 138.1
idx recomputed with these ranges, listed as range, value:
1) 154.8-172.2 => 120.1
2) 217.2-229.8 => 126.9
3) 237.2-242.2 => 128.3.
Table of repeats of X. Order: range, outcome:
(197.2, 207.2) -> 133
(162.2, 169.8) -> 126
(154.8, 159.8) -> 127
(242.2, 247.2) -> 121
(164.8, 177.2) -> 125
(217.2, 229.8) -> 131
